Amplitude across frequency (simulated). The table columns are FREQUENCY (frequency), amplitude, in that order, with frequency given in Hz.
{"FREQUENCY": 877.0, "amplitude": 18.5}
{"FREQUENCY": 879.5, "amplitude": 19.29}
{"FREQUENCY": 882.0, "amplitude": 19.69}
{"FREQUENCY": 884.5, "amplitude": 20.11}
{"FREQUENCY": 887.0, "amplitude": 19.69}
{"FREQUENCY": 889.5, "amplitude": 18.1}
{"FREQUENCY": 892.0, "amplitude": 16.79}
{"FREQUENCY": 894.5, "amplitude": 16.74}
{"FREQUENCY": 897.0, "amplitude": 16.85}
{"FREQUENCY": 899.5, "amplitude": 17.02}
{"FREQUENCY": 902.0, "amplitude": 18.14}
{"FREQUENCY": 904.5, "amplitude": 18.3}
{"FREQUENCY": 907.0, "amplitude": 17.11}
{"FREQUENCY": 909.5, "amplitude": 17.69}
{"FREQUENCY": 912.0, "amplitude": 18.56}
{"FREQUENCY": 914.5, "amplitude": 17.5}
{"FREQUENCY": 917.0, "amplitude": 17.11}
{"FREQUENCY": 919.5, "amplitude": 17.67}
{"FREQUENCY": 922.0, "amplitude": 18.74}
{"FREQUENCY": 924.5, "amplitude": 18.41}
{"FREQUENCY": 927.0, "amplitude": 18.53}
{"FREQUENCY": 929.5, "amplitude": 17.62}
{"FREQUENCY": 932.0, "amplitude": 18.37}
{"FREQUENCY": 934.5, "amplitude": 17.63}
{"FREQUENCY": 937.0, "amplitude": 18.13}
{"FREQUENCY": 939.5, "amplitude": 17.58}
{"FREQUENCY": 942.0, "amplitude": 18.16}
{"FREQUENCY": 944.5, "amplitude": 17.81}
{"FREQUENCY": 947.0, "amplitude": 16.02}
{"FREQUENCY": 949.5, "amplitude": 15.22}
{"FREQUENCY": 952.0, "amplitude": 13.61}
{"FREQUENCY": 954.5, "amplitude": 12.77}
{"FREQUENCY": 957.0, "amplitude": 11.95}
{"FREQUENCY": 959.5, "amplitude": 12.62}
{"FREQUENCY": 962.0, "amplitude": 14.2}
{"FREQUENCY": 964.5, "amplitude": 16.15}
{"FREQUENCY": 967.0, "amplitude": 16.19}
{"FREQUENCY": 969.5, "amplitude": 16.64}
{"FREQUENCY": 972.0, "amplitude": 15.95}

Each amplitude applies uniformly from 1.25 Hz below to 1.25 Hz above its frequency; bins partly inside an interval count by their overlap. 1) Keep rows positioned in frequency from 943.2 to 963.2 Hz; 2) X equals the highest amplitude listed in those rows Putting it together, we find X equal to 17.81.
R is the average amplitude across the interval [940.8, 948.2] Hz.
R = 17.3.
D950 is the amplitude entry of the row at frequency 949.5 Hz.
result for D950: 15.22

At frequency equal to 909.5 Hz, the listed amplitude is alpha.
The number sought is 17.69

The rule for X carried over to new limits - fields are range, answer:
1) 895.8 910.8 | 18.3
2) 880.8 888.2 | 20.11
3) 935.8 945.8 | 18.16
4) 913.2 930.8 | 18.74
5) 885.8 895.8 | 19.69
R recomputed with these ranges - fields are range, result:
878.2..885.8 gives 19.7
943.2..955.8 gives 15.1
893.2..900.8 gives 16.9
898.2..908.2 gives 17.6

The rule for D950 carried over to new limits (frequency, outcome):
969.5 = 16.64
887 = 19.69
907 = 17.11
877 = 18.5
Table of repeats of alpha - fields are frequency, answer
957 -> 11.95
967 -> 16.19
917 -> 17.11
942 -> 18.16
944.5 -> 17.81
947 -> 16.02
